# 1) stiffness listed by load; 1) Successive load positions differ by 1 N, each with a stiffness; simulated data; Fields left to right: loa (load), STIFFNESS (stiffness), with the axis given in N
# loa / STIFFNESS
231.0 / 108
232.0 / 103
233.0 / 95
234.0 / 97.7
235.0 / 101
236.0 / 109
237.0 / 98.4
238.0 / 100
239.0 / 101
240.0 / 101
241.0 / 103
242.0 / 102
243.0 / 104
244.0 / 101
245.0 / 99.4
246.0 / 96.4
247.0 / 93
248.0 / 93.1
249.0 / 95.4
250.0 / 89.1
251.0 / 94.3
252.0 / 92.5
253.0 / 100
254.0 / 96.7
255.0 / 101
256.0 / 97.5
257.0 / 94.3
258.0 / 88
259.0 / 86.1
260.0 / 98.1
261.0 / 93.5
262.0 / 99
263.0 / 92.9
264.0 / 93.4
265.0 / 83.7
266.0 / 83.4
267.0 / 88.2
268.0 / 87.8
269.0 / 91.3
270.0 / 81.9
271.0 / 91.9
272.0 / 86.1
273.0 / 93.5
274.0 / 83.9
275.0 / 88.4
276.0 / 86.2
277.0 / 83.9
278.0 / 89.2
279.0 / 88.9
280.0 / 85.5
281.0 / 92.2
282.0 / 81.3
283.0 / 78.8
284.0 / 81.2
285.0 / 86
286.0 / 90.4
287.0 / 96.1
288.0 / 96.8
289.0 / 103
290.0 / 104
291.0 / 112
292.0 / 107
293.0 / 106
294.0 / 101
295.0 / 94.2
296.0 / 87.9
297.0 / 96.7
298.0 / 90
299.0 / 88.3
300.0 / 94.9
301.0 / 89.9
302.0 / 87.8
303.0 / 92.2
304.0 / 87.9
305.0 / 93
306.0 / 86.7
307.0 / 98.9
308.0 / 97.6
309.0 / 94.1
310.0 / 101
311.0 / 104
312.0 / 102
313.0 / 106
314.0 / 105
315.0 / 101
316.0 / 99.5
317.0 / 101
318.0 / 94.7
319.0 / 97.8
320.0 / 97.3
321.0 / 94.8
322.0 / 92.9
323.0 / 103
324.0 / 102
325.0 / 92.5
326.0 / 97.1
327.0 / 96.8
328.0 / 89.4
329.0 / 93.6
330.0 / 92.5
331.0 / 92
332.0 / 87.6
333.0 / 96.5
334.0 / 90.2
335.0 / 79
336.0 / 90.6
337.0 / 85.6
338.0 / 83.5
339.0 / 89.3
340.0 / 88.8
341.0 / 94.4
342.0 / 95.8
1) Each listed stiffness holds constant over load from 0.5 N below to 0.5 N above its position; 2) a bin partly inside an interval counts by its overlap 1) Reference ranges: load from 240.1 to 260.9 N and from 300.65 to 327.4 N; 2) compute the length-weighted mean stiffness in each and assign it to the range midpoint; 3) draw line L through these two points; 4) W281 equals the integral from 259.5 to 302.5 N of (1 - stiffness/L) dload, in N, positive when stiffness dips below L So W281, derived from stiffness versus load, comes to 2.25 N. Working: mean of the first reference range 96.3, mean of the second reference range 96.9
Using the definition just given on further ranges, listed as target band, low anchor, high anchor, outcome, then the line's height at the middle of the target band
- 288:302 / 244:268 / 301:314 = -0.3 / 95.4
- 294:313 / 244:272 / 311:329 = 0.5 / 96.9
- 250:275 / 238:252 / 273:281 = 0.2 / 92.1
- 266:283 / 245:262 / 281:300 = 1.3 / 94.5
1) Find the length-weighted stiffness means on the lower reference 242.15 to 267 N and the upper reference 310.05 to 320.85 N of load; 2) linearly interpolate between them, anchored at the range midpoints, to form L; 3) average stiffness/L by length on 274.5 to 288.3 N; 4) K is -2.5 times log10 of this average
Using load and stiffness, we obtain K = 0.12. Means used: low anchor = 94.4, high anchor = 101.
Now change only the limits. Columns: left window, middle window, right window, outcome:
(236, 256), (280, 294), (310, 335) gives 0.03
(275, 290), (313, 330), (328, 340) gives -0.10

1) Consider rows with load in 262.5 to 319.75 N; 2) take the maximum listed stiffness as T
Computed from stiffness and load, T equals 112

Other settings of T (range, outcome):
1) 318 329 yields 103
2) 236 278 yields 109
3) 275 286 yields 92.2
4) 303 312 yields 104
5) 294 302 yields 101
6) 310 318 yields 106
